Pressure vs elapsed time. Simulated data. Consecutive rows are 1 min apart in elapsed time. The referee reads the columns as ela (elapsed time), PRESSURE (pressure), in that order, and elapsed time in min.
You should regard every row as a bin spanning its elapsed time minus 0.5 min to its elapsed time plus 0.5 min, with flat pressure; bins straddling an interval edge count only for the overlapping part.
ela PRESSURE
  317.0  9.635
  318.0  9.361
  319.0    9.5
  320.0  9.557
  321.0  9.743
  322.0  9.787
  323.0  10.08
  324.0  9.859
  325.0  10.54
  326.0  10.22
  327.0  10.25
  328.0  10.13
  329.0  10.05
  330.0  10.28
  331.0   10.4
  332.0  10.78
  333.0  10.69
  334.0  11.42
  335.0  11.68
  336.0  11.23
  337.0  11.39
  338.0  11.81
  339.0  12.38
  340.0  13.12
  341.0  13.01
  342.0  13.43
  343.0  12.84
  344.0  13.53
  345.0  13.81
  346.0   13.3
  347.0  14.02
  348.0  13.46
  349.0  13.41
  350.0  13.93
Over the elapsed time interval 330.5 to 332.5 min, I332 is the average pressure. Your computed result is 10.6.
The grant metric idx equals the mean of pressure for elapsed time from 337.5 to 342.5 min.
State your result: 12.8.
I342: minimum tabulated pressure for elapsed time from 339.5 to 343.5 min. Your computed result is 12.84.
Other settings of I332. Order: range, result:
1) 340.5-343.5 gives 13.1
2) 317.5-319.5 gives 9.43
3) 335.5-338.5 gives 11.5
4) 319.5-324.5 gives 9.81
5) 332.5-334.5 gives 11.1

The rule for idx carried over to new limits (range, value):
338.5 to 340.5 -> 12.8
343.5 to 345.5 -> 13.7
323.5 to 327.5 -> 10.2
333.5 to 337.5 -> 11.4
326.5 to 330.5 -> 10.2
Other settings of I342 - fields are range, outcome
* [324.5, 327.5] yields 10.22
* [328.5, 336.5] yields 10.05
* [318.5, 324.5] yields 9.5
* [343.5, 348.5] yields 13.3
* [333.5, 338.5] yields 11.23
